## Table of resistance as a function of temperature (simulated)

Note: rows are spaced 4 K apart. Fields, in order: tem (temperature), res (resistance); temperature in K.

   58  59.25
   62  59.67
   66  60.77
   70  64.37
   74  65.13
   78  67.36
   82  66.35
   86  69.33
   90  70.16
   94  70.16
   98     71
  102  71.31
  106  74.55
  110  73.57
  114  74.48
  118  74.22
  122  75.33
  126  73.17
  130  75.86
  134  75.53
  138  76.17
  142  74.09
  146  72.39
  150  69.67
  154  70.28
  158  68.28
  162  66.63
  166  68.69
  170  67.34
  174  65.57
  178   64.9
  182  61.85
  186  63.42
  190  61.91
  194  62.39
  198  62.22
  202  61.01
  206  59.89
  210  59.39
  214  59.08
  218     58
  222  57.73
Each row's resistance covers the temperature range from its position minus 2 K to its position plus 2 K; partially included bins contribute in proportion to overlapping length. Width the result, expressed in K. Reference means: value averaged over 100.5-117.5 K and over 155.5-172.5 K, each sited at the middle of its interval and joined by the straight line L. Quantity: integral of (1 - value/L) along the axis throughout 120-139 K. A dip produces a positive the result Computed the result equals -1.00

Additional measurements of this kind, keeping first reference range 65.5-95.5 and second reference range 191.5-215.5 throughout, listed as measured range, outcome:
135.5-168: -3.8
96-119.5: -2.7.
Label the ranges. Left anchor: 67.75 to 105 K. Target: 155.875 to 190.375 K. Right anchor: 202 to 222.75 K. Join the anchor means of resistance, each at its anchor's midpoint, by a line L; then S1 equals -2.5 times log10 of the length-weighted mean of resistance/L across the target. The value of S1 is -0.06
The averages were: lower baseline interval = 68.5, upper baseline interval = 59.1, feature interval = 65.6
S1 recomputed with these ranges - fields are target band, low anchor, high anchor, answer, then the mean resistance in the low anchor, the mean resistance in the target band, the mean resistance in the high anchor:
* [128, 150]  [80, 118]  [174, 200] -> -0.10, 71.4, 74.3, 63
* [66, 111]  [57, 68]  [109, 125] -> -0.03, 60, 68.9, 74.4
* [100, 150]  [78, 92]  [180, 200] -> -0.12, 68.4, 74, 62.4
